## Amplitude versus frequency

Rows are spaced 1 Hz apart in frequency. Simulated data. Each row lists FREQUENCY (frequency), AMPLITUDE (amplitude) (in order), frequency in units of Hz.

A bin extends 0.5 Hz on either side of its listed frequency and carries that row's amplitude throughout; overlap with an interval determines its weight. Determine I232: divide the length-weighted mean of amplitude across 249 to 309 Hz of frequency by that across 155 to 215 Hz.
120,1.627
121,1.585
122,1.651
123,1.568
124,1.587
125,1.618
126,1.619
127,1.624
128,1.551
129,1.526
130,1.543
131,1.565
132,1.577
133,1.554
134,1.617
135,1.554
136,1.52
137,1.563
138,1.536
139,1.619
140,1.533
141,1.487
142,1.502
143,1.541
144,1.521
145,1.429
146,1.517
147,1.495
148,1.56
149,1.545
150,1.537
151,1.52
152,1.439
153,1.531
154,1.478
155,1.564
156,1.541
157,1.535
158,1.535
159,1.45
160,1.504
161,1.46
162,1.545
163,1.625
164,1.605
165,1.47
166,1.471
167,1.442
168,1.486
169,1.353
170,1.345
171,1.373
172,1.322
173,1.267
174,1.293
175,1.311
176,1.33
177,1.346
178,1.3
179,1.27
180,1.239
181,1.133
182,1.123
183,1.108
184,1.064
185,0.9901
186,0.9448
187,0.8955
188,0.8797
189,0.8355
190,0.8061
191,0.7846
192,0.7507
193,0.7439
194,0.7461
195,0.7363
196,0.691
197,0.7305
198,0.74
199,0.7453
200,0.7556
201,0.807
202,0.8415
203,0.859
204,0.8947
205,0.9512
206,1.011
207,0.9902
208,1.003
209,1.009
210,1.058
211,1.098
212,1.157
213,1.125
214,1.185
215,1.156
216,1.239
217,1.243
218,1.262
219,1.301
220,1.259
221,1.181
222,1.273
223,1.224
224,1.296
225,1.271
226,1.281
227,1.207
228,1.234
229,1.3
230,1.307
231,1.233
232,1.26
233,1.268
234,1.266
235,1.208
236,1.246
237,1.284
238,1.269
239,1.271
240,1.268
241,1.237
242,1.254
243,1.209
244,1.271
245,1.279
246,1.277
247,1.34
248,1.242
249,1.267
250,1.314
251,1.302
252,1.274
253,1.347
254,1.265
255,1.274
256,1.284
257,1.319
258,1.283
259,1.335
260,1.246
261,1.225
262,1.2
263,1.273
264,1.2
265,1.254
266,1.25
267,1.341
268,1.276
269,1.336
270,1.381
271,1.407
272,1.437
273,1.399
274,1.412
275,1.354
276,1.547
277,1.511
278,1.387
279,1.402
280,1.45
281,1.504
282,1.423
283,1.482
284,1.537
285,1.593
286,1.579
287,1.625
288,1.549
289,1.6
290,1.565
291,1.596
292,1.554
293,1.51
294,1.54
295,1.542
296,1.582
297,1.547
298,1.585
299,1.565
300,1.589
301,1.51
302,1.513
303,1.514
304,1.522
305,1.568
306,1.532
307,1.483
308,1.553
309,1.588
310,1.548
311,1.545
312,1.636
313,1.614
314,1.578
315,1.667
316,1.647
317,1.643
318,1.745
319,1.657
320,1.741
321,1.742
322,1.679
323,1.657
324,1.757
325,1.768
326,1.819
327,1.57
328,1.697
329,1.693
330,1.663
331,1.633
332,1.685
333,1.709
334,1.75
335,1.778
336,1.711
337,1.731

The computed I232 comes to 1.26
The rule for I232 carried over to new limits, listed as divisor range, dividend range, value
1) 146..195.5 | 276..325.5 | 1.23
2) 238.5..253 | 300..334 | 1.28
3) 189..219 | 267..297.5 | 1.58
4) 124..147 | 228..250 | 0.82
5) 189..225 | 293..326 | 1.62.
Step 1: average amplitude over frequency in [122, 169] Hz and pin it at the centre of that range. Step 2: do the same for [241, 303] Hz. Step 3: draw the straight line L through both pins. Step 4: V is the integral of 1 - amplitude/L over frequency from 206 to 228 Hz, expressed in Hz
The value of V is 4.2 Hz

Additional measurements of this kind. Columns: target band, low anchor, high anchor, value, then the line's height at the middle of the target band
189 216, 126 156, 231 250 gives 9.1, 1.37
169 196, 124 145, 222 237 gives 6.5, 1.41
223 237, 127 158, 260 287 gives 1.8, 1.44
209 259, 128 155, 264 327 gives 9.3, 1.53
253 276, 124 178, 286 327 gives 3.8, 1.57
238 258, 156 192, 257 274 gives 0.3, 1.3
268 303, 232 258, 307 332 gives -0.4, 1.48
